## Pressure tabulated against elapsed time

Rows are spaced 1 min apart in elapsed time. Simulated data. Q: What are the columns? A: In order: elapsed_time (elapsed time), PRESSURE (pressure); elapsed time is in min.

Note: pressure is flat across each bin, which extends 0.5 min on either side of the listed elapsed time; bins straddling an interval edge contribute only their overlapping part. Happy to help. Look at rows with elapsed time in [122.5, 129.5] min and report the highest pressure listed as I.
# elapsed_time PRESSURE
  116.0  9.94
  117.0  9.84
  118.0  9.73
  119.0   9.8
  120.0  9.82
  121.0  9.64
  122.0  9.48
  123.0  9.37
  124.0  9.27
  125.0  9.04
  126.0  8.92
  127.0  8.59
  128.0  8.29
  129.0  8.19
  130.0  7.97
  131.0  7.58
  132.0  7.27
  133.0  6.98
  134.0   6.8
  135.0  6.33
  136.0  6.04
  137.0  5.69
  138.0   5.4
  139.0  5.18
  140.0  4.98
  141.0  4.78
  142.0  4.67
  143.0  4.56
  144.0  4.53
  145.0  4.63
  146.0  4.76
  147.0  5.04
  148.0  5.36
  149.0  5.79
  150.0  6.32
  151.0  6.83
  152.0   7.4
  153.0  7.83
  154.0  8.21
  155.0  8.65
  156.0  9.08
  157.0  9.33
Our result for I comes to 9.37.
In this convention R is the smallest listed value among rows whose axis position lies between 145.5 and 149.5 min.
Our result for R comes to 4.76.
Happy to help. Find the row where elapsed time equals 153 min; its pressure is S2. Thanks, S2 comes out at 7.83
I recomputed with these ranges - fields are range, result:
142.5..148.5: 5.36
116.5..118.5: 9.84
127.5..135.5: 8.29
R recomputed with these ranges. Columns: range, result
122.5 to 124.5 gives 9.27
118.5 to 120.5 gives 9.8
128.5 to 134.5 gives 6.8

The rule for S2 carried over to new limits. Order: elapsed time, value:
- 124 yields 9.27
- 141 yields 4.78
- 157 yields 9.33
